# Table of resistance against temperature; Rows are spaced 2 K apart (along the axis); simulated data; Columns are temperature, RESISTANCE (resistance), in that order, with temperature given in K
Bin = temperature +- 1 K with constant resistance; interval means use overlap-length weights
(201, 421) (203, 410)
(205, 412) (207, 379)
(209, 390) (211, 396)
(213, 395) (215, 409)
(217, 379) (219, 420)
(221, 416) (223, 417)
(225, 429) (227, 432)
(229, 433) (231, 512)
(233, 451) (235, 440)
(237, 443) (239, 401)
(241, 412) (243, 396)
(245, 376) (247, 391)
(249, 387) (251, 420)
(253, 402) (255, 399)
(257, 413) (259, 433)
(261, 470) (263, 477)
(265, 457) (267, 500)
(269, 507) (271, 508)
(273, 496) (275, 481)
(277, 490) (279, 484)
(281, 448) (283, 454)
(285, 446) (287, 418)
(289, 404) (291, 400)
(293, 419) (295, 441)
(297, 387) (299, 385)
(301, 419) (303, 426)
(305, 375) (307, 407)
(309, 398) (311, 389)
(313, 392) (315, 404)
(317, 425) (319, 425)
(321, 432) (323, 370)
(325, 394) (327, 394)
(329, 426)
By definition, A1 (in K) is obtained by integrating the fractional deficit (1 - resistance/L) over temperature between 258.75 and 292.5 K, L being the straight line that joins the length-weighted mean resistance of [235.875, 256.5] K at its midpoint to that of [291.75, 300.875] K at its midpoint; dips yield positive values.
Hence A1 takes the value -4.7 K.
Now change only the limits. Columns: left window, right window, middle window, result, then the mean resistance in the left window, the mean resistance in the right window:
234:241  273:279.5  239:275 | 1.5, 426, 487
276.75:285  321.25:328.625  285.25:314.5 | 1.9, 464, 394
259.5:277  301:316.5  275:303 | 0.7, 486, 401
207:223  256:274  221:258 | 1.3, 400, 473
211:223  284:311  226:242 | -1.4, 404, 409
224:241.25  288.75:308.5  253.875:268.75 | -0.9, 440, 406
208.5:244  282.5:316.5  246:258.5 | 0.4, 421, 409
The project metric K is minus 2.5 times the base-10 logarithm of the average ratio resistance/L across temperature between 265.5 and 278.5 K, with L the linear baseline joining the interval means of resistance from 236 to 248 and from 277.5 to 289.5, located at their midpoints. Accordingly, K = -0.14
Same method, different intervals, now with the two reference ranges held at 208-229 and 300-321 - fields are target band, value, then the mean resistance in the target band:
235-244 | -0.019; 416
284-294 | -0.025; 417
